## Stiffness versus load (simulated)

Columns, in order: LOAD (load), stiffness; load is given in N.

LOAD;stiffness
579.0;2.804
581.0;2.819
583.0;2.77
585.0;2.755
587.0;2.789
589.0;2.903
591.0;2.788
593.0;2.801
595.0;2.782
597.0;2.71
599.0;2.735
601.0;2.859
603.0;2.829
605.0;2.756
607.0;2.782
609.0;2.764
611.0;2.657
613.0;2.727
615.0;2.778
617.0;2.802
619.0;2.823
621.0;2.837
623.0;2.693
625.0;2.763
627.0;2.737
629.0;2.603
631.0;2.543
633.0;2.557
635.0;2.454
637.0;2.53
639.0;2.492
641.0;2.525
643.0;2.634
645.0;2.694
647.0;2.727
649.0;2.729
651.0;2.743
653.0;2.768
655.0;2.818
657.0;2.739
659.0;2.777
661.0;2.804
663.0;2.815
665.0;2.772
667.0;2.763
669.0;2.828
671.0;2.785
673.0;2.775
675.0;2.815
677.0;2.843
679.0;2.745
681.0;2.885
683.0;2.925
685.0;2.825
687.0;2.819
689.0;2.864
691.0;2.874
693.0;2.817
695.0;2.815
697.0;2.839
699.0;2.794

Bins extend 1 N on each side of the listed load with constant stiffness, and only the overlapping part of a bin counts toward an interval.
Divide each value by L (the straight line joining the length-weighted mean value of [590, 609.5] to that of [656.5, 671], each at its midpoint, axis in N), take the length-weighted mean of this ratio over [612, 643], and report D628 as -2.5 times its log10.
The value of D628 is 0.051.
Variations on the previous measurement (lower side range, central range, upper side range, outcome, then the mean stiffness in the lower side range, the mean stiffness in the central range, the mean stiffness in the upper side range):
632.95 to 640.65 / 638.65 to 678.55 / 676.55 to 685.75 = -0.03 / 2.5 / 2.75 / 2.85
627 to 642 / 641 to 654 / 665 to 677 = -0.03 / 2.54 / 2.7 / 2.8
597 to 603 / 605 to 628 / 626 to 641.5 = -0.03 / 2.79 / 2.76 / 2.56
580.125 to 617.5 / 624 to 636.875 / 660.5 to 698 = 0.08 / 2.78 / 2.6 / 2.82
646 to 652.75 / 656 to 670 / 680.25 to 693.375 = 0.00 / 2.74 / 2.79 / 2.86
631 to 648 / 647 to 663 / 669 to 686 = -0.04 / 2.57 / 2.77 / 2.82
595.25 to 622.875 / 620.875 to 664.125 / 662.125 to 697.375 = 0.05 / 2.77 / 2.68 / 2.82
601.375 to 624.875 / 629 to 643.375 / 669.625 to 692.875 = 0.10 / 2.77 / 2.53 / 2.83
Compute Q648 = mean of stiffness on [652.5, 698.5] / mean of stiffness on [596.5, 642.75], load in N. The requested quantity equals 1.04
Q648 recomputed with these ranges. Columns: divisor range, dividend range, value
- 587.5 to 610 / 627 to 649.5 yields 0.93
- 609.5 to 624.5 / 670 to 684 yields 1.02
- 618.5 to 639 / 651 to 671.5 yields 1.05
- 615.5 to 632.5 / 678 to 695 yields 1.04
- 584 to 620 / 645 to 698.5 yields 1.01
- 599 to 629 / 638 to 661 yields 0.98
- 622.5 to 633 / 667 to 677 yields 1.05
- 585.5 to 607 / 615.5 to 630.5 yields 0.98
